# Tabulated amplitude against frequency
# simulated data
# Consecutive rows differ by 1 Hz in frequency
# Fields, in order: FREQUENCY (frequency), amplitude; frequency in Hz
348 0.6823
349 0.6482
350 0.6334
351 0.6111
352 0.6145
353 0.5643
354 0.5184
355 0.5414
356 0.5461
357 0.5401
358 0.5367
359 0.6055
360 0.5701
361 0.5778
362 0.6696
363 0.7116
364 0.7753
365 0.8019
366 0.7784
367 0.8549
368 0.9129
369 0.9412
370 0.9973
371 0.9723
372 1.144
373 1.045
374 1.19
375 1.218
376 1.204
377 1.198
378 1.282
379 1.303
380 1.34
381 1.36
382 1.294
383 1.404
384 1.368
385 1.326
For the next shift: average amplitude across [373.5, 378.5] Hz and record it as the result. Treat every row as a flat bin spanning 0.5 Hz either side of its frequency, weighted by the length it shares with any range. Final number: 1.22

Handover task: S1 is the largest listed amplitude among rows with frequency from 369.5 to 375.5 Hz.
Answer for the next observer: 1.218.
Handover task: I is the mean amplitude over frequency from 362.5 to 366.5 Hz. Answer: 0.767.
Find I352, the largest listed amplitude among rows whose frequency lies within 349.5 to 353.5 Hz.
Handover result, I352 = 0.6334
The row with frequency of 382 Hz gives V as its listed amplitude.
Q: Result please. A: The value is 1.294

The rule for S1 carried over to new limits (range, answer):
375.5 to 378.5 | 1.282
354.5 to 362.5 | 0.6696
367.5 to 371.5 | 0.9973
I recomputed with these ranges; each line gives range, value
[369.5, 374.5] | 1.07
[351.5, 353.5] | 0.589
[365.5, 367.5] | 0.817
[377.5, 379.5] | 1.29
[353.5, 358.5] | 0.537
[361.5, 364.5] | 0.719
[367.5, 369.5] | 0.927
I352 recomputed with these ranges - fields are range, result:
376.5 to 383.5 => 1.404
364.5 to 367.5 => 0.8549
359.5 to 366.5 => 0.8019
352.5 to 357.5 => 0.5643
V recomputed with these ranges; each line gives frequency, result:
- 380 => 1.34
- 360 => 0.5701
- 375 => 1.218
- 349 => 0.6482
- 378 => 1.282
